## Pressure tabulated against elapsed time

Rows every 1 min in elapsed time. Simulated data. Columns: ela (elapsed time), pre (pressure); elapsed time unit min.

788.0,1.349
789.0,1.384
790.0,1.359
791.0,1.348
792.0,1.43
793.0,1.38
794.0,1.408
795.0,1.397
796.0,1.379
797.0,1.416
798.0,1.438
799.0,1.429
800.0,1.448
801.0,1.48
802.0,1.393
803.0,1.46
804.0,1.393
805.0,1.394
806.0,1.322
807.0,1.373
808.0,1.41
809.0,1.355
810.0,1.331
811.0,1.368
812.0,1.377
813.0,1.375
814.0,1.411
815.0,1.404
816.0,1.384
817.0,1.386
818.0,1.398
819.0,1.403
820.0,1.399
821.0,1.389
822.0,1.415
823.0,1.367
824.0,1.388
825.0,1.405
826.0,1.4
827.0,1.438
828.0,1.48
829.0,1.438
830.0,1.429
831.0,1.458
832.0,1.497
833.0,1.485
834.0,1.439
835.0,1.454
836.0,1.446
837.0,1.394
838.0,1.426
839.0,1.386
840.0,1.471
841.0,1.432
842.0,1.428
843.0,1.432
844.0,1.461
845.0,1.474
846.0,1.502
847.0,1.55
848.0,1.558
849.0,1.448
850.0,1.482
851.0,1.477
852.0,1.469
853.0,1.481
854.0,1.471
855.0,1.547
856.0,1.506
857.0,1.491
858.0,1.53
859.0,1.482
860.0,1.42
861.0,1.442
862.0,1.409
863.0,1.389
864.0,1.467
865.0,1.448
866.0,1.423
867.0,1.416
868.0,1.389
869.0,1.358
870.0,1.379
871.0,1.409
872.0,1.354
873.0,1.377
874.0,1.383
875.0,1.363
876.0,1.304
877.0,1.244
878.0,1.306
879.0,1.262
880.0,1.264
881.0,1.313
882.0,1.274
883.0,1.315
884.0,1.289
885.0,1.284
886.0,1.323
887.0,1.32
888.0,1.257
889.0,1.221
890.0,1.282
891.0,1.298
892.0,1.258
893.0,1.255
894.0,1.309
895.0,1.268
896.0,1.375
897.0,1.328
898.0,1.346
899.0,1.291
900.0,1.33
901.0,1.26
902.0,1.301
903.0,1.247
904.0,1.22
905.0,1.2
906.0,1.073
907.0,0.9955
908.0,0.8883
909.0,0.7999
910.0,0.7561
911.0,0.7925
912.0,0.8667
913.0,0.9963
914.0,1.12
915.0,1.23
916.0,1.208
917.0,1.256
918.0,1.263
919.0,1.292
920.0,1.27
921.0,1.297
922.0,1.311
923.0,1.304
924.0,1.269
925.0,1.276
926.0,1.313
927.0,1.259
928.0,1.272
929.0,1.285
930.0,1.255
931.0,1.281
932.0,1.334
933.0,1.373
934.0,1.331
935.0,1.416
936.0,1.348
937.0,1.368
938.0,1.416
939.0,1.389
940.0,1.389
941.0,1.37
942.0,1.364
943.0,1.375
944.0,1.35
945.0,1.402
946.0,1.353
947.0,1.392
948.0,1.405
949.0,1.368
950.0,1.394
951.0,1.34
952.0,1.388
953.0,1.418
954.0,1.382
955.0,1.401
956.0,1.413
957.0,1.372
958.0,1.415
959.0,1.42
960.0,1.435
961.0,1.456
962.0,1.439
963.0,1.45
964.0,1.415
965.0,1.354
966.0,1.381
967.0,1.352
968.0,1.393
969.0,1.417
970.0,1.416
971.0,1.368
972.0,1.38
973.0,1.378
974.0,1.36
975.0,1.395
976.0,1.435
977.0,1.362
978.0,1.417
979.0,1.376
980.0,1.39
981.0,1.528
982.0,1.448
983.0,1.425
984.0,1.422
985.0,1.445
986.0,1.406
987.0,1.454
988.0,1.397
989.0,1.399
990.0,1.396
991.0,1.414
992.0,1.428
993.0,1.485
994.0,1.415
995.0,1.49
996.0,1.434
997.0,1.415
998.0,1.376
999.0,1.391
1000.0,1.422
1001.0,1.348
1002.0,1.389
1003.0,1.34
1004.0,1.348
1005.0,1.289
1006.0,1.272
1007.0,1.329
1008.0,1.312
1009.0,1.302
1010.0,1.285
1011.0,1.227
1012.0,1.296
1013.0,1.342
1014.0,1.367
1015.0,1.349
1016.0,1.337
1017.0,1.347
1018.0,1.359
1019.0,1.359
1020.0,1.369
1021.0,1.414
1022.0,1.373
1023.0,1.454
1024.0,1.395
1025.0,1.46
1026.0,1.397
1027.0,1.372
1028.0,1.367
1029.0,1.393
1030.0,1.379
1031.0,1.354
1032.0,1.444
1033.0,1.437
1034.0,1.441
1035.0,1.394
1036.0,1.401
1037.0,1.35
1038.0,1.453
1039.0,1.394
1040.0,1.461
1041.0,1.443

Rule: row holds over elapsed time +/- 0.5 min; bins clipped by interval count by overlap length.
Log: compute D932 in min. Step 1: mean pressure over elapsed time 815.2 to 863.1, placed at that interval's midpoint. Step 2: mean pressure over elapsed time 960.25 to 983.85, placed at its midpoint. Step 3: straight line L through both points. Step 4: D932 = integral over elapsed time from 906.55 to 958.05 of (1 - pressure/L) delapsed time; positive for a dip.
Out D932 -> 5.4 min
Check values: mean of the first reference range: 1.45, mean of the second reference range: 1.41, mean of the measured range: 1.27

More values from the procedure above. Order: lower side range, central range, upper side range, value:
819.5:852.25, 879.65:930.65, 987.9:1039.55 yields 7.3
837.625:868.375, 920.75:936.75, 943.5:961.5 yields 1.2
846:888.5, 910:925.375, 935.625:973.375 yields 2.5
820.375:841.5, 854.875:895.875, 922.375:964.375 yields 1.5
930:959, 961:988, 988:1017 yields -0.8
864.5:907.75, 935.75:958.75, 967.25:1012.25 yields -0.6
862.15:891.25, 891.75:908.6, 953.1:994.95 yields 1.6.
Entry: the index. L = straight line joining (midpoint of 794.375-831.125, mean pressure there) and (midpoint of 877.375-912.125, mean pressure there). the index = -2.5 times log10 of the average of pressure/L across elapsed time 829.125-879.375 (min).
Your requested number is -0.10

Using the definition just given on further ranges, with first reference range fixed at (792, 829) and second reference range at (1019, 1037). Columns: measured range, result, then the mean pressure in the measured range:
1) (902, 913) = 0.37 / 0.999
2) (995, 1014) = 0.04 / 1.34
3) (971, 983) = 0.00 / 1.41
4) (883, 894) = 0.10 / 1.28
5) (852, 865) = -0.05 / 1.47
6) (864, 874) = 0.00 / 1.4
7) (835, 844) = -0.02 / 1.43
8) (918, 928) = 0.09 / 1.29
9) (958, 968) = -0.01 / 1.41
